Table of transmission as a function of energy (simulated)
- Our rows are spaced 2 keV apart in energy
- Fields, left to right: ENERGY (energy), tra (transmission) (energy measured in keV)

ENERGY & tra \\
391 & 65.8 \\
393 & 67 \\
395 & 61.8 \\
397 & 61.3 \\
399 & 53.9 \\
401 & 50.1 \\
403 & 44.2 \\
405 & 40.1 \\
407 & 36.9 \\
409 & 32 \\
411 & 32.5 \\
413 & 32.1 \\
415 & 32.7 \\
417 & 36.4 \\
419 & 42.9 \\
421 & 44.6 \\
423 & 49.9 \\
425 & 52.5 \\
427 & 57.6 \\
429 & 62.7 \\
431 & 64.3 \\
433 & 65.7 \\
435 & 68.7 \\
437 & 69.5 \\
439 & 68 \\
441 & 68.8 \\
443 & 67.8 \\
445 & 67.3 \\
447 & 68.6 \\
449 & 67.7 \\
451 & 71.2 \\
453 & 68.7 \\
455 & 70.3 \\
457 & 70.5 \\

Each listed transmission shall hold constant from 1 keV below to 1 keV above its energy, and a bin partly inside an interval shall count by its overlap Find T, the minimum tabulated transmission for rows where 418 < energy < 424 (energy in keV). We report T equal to 42.9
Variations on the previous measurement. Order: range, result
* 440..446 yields 67.3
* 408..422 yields 32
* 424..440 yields 52.5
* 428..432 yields 62.7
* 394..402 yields 50.1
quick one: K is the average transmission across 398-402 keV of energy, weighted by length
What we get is 52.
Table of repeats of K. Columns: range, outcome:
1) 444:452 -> 68.7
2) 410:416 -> 32.4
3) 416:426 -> 45.3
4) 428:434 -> 64.2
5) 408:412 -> 32.2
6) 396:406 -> 49.9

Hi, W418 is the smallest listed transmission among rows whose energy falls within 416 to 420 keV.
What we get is 36.4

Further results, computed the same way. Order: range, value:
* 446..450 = 67.7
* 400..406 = 40.1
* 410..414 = 32.1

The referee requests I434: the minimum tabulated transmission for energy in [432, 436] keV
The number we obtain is 65.7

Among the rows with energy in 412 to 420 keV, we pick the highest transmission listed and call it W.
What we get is 42.9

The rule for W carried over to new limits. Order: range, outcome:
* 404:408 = 40.1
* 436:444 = 69.5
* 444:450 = 68.6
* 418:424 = 49.9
